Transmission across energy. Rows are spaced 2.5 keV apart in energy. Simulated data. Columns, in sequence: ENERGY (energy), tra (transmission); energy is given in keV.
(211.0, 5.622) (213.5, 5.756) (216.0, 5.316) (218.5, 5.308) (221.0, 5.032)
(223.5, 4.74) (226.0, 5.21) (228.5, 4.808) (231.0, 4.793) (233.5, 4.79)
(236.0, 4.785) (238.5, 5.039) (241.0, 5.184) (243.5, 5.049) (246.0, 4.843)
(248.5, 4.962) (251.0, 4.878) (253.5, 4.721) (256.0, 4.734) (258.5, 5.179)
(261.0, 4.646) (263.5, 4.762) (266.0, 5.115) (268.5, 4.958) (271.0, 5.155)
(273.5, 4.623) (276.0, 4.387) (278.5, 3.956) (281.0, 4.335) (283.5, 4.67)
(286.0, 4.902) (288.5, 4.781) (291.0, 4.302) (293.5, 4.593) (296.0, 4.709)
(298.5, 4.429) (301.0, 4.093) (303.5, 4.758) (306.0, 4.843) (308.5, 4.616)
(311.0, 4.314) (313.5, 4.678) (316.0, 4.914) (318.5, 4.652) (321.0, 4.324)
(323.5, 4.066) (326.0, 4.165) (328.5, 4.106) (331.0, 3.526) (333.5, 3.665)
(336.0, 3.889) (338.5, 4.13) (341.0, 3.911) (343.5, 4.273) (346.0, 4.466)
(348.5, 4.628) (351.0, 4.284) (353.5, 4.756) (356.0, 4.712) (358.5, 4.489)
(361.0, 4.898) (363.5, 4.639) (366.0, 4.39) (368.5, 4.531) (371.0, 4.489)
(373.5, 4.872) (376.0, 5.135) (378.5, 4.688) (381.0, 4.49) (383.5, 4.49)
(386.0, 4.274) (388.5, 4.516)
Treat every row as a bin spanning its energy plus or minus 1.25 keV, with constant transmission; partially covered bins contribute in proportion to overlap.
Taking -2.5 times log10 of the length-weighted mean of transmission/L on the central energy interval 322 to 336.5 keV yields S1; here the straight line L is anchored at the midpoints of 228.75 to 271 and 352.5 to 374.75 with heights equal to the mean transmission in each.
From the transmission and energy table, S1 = 0.20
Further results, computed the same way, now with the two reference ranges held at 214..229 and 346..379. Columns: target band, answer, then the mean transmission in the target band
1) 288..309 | 0.07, 4.56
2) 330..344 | 0.21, 3.89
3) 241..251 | 0.01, 4.97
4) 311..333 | 0.12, 4.28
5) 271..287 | 0.09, 4.53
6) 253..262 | 0.04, 4.83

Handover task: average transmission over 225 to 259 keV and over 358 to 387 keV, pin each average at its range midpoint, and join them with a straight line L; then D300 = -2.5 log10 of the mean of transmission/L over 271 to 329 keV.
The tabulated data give 0.07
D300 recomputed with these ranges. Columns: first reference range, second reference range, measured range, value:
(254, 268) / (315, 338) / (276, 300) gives 0.02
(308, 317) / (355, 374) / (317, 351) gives 0.12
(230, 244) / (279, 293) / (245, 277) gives -0.02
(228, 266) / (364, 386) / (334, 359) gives 0.08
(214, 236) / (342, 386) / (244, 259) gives 0.01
